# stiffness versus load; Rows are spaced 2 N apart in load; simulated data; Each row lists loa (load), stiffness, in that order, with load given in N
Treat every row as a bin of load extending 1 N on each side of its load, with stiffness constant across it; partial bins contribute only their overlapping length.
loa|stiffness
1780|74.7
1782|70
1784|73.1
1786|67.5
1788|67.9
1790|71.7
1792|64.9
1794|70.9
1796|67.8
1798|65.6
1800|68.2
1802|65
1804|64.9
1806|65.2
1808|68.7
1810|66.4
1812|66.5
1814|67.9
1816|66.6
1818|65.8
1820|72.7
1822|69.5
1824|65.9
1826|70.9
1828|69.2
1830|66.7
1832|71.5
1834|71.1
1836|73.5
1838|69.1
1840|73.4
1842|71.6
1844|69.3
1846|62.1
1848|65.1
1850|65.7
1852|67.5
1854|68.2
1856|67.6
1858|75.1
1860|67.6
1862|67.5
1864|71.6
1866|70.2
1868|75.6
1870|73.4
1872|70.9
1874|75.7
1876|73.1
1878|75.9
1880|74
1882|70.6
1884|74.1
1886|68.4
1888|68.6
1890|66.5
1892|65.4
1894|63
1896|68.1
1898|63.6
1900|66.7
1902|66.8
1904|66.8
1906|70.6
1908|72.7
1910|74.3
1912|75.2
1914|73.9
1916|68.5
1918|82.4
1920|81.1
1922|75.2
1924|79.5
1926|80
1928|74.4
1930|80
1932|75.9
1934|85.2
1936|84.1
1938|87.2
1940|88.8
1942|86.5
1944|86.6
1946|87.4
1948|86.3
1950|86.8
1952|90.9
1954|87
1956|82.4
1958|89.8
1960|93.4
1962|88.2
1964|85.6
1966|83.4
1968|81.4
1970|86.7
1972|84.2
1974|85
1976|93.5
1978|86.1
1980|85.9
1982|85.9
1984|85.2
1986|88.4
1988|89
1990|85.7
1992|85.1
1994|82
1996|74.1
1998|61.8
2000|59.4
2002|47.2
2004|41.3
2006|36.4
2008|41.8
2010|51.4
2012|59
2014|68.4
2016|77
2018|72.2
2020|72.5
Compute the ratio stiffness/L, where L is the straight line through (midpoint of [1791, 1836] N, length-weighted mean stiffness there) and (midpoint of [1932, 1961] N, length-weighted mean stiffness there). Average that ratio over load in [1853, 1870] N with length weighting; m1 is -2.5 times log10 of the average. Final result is 0.06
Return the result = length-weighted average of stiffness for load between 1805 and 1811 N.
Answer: 66.8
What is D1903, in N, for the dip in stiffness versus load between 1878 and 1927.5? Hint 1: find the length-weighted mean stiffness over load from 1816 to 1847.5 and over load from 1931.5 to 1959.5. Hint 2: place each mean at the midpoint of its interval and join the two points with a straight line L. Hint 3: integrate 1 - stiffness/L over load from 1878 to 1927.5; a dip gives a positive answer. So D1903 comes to 5.2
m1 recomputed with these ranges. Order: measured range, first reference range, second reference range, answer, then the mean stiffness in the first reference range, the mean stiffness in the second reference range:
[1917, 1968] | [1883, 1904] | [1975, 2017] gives -0.22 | 67.1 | 70.7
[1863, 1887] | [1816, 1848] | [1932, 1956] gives 0.04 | 69.3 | 86.3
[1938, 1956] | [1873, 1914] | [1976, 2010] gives -0.23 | 70.1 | 71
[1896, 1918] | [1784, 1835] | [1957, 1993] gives 0.13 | 68.1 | 86.8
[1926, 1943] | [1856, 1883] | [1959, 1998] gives -0.04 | 72.2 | 85.1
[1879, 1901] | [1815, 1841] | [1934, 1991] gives 0.14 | 69.7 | 86.8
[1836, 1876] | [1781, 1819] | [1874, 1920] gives -0.01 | 67.6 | 70.8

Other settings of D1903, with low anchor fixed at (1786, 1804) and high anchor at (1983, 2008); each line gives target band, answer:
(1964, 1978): -3.5 N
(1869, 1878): -0.7 N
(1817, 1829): -0.2 N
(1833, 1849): -0.4 N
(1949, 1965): -4.6 N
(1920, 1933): -1.8 N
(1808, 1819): 0.1 N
